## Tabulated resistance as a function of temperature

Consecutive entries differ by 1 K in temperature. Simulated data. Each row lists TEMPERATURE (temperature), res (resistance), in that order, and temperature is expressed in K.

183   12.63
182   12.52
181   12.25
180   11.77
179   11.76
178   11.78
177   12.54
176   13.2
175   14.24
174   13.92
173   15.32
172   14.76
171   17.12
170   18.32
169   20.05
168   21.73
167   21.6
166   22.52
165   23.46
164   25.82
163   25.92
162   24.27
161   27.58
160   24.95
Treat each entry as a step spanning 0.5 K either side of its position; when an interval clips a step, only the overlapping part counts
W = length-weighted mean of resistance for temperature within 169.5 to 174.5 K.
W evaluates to 15.9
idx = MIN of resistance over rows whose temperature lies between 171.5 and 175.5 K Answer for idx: 13.92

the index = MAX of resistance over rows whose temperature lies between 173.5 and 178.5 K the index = 14.24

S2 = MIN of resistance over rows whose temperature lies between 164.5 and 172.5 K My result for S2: 14.76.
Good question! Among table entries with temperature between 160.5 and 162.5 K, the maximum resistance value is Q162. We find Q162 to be 27.58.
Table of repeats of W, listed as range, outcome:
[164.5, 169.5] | 21.9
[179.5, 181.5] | 12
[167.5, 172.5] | 18.4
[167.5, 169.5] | 20.9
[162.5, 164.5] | 25.9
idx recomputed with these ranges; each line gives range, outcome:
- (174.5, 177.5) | 12.54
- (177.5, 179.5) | 11.76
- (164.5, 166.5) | 22.52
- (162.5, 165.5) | 23.46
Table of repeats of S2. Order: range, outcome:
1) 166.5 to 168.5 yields 21.6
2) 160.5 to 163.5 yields 24.27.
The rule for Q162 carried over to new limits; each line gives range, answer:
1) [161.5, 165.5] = 25.92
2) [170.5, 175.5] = 17.12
